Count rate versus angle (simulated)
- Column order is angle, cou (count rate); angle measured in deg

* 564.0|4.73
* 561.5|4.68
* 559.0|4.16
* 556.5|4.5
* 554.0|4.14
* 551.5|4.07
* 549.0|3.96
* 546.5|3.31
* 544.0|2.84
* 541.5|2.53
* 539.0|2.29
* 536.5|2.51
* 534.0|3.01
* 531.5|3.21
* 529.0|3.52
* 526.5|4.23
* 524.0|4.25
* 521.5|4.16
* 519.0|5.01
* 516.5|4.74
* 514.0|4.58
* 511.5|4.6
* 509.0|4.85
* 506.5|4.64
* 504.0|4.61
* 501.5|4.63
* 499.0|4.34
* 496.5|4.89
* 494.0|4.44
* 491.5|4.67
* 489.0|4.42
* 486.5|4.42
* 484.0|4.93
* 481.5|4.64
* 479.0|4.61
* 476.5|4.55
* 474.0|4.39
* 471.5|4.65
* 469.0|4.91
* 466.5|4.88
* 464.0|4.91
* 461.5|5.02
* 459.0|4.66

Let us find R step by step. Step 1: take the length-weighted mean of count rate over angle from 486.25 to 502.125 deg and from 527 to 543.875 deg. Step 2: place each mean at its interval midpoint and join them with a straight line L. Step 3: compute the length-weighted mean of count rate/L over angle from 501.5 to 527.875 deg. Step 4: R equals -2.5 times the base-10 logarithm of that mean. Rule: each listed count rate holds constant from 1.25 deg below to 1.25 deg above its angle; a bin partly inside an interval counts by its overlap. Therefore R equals -0.22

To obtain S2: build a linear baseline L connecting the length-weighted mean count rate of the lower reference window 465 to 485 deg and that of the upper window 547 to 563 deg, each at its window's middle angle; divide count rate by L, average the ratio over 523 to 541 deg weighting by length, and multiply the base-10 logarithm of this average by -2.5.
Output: 0.321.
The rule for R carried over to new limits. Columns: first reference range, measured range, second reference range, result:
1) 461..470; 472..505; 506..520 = 0.058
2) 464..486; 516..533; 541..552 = -0.095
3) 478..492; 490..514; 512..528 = -0.018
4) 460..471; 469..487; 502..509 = 0.046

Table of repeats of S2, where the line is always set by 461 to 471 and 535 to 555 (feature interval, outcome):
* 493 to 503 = -0.09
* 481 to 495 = -0.04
